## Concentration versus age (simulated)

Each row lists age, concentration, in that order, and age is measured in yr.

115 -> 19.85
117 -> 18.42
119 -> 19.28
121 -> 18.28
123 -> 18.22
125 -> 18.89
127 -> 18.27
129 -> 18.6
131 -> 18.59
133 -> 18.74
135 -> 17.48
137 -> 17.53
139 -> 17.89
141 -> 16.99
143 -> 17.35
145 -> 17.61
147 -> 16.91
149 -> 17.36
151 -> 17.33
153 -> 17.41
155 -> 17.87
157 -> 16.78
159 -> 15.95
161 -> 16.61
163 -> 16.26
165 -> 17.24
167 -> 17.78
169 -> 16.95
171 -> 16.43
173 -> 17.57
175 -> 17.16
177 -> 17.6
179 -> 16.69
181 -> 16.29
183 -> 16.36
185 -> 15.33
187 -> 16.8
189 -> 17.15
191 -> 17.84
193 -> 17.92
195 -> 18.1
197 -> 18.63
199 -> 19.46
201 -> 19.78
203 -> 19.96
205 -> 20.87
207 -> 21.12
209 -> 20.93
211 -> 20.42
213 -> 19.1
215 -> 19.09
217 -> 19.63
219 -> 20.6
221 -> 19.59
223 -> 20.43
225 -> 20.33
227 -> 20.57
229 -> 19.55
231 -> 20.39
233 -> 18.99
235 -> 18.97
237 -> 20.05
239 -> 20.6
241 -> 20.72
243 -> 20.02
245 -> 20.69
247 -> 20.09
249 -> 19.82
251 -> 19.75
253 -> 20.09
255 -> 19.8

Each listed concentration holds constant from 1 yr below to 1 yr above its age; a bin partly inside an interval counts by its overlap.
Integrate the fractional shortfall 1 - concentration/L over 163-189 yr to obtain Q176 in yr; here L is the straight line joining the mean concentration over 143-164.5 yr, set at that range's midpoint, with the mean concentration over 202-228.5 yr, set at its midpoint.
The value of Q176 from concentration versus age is 1.9 yr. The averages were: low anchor 17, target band 16.8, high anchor 20.2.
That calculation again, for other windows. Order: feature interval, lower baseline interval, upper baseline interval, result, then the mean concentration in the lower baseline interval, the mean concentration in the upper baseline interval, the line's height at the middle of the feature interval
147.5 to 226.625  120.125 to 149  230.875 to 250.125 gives 3.3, 17.9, 20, 19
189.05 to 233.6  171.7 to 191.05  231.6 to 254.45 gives -3.1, 16.8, 20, 18.4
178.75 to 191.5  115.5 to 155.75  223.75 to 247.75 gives 1.6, 18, 20.1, 19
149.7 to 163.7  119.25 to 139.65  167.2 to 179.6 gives 0.5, 18.3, 17.1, 17.6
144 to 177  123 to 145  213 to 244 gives 2.6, 18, 19.9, 18.6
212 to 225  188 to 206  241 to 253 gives -0.3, 18.9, 20.1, 19.4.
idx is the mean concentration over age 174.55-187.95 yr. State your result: 16.6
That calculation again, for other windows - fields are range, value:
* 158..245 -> 18.7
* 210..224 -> 19.8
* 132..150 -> 17.5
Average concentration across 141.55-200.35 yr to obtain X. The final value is 17.2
